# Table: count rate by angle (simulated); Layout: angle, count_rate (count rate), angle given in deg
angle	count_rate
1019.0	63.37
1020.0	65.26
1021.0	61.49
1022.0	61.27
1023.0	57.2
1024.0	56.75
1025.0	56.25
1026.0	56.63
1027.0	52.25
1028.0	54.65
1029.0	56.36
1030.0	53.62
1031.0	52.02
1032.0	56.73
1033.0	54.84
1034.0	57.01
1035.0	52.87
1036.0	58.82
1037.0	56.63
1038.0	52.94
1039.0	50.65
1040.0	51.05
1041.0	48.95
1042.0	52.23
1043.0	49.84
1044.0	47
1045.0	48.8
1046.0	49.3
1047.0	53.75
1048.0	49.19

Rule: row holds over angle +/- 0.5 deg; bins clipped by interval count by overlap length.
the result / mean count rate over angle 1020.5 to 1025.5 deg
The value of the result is 58.6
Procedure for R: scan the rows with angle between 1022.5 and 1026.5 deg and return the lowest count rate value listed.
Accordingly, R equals 56.25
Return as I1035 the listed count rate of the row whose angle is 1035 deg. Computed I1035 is 52.87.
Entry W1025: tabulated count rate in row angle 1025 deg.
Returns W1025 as 56.25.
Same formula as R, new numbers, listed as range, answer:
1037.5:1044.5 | 47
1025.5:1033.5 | 52.02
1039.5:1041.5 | 48.95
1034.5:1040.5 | 50.65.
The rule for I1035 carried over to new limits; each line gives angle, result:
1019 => 63.37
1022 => 61.27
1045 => 48.8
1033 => 54.84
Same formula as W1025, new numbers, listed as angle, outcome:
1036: 58.82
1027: 52.25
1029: 56.36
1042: 52.23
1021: 61.49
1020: 65.26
